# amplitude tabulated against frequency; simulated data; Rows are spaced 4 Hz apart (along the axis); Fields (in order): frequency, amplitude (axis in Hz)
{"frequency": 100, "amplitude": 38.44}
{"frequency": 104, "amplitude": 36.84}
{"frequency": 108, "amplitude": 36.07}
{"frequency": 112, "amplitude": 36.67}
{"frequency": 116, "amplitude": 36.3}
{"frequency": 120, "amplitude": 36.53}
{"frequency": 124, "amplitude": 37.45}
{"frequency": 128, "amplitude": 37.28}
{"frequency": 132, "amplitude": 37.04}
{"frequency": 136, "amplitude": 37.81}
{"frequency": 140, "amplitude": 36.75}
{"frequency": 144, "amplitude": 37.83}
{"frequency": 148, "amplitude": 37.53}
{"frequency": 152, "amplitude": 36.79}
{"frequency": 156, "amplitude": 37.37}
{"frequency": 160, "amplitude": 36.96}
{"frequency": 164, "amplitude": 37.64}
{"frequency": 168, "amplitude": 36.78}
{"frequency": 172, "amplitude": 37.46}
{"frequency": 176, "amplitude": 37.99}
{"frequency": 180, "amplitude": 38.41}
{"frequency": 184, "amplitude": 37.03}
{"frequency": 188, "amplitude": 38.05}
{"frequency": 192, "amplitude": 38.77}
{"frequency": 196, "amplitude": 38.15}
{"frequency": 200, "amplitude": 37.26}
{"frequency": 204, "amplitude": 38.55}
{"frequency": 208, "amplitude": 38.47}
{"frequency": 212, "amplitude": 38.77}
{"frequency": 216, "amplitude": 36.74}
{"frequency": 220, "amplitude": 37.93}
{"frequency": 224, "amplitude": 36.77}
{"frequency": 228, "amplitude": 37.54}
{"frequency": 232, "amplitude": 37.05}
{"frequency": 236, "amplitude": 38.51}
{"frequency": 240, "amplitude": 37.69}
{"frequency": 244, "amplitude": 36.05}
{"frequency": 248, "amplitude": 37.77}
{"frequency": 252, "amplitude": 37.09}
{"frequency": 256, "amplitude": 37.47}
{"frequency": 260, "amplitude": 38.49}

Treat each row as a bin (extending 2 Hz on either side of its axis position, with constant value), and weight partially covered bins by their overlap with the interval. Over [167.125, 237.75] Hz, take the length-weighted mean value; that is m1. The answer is 37.8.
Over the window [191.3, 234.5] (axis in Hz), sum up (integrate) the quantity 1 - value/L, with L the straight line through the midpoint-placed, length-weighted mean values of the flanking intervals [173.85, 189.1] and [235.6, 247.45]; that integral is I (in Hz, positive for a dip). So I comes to -0.3 Hz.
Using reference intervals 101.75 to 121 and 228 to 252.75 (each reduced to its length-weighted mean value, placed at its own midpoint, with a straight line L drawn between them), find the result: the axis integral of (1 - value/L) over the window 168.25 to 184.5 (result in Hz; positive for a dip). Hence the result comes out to -0.3 Hz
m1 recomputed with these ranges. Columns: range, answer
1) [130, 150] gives 37.4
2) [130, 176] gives 37.3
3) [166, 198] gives 37.8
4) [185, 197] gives 38.2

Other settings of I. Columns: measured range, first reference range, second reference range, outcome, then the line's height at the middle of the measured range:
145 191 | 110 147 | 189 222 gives 0.1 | 37.6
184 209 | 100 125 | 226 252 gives -0.6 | 37.2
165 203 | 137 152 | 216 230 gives -0.5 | 37.3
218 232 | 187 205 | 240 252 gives 0.1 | 37.5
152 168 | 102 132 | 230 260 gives -0.1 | 37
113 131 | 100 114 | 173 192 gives 0.1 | 37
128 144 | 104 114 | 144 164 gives -0.1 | 37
